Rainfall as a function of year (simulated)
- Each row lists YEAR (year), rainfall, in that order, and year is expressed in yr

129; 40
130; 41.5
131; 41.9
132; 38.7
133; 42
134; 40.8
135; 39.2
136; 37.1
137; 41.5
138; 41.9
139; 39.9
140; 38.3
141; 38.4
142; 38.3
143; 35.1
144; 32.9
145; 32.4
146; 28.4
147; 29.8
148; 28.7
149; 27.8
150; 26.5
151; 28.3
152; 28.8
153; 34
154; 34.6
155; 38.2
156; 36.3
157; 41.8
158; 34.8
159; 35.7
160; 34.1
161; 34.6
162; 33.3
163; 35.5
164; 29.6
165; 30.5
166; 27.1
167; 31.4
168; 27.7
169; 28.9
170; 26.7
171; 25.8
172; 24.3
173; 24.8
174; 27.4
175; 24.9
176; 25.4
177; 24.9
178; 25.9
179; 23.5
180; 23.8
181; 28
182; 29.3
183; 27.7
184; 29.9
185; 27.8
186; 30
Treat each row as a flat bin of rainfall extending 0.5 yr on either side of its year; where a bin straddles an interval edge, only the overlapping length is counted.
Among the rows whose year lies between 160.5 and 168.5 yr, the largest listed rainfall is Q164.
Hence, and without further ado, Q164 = 35.5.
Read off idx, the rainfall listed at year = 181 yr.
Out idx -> 28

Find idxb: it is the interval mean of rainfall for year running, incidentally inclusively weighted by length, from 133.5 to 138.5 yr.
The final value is 40.1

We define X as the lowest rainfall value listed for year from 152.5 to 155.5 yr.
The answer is 34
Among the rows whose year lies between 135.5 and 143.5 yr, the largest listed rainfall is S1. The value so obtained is 41.9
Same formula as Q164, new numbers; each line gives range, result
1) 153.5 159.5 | 41.8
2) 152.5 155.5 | 38.2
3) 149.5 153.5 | 34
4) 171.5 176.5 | 27.4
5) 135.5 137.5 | 41.5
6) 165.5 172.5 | 31.4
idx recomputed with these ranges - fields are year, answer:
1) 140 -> 38.3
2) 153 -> 34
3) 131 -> 41.9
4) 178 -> 25.9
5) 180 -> 23.8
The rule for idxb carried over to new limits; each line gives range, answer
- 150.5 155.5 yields 32.8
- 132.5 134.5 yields 41.4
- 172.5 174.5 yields 26.1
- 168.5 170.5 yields 27.8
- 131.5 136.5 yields 39.6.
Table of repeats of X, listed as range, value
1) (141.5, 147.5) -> 28.4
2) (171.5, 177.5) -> 24.3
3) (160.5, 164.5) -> 29.6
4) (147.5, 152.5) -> 26.5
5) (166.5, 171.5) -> 25.8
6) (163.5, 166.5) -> 27.1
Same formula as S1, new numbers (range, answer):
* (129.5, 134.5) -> 42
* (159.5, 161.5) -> 34.6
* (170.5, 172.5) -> 25.8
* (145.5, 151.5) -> 29.8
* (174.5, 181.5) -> 28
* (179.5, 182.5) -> 29.3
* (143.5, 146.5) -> 32.9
